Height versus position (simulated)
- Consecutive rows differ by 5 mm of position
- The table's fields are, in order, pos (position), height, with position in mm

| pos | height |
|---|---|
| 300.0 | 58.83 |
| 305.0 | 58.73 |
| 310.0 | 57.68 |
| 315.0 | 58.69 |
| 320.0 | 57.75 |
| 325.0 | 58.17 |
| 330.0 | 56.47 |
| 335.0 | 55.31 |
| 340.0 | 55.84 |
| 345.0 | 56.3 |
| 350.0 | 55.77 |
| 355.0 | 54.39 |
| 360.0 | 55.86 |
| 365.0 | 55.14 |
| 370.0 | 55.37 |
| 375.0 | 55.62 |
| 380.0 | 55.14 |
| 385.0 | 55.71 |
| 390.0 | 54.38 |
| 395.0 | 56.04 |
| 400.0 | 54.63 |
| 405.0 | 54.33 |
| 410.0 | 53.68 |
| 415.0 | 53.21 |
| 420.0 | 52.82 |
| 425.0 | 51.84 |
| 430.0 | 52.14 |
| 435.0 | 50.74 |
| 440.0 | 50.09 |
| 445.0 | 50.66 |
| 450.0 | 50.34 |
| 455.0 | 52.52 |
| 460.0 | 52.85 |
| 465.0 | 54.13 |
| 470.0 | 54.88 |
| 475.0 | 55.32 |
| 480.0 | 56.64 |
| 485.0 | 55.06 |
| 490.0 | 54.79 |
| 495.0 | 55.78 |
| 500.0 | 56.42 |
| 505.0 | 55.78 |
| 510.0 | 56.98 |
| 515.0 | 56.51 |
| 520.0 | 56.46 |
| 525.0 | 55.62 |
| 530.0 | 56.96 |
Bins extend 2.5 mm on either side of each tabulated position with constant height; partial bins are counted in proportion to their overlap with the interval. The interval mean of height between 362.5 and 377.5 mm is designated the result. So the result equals 55.4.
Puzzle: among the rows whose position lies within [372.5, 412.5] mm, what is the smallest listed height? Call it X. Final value 53.68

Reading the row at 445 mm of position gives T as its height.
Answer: 50.66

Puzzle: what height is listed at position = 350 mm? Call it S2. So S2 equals 55.77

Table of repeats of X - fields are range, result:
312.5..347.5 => 55.31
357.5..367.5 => 55.14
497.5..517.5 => 55.78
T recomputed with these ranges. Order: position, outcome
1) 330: 56.47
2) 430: 52.14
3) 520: 56.46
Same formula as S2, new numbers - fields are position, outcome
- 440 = 50.09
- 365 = 55.14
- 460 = 52.85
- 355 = 54.39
